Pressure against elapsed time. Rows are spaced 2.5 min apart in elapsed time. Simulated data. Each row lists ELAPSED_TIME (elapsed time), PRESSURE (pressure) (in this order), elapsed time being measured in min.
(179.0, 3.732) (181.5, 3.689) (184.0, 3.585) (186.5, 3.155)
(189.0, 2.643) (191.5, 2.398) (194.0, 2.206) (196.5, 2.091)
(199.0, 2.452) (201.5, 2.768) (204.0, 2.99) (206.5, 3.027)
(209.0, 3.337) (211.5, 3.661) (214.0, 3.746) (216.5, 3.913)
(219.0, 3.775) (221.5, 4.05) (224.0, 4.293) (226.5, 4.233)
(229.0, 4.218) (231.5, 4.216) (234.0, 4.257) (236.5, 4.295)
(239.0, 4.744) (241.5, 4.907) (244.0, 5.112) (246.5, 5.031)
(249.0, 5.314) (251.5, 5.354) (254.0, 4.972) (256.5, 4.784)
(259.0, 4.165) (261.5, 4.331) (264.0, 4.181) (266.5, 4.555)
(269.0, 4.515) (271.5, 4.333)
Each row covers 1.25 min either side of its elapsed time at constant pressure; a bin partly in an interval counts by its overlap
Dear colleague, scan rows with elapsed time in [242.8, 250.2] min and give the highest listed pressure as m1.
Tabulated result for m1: 5.314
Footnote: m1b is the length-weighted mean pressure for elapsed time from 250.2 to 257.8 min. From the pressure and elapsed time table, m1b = 5.03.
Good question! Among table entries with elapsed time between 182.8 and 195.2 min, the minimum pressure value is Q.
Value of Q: 2.206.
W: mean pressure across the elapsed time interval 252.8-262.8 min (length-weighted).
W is 4.56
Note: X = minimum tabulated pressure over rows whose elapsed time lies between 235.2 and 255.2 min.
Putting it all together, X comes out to 4.295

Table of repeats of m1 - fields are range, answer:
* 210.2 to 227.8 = 4.293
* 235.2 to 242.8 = 4.907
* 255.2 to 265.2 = 4.784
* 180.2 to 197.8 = 3.689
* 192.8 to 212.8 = 3.661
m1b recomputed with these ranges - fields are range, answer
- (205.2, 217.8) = 3.54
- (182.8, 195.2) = 2.8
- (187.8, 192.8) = 2.52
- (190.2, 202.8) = 2.39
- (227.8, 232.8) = 4.22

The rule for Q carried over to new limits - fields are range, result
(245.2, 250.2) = 5.031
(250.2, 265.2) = 4.165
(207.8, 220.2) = 3.337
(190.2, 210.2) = 2.091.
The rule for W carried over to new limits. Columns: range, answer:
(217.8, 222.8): 3.92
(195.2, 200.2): 2.27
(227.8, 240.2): 4.34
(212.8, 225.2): 3.95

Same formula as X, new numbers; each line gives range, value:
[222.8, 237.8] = 4.216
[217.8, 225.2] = 3.775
